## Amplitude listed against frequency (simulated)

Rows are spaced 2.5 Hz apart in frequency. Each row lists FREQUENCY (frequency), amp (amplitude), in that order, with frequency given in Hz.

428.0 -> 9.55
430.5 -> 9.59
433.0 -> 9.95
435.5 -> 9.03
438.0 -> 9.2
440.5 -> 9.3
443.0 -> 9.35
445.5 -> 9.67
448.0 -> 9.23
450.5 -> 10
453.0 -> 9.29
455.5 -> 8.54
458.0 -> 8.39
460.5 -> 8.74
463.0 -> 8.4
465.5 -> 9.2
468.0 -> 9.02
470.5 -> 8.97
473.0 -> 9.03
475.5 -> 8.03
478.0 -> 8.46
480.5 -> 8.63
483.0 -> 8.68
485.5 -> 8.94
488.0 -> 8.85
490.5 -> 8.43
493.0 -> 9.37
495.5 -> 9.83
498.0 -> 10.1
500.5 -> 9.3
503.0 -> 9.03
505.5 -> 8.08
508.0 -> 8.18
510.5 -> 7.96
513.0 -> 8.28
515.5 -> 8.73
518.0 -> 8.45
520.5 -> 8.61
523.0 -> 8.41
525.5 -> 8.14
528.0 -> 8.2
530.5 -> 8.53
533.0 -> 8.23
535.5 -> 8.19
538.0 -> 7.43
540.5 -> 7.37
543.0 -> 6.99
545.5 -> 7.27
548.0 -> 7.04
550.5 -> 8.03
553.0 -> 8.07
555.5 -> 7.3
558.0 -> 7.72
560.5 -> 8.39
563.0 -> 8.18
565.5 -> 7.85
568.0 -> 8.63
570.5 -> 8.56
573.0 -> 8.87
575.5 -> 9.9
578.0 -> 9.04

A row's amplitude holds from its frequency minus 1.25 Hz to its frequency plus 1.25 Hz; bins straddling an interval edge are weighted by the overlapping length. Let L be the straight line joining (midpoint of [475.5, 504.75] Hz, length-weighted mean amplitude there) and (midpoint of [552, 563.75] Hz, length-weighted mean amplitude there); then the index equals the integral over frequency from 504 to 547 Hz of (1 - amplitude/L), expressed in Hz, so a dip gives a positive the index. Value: 1.9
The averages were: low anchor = 9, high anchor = 7.92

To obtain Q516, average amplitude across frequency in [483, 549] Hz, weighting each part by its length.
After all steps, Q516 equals 8.39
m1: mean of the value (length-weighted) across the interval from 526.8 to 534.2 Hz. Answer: 8.32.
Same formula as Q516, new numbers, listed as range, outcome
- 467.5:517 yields 8.79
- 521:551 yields 7.83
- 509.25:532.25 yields 8.36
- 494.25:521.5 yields 8.78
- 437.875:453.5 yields 9.46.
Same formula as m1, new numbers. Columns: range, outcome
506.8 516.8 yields 8.29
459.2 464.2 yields 8.57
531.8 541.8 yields 7.8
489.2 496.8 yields 9.21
